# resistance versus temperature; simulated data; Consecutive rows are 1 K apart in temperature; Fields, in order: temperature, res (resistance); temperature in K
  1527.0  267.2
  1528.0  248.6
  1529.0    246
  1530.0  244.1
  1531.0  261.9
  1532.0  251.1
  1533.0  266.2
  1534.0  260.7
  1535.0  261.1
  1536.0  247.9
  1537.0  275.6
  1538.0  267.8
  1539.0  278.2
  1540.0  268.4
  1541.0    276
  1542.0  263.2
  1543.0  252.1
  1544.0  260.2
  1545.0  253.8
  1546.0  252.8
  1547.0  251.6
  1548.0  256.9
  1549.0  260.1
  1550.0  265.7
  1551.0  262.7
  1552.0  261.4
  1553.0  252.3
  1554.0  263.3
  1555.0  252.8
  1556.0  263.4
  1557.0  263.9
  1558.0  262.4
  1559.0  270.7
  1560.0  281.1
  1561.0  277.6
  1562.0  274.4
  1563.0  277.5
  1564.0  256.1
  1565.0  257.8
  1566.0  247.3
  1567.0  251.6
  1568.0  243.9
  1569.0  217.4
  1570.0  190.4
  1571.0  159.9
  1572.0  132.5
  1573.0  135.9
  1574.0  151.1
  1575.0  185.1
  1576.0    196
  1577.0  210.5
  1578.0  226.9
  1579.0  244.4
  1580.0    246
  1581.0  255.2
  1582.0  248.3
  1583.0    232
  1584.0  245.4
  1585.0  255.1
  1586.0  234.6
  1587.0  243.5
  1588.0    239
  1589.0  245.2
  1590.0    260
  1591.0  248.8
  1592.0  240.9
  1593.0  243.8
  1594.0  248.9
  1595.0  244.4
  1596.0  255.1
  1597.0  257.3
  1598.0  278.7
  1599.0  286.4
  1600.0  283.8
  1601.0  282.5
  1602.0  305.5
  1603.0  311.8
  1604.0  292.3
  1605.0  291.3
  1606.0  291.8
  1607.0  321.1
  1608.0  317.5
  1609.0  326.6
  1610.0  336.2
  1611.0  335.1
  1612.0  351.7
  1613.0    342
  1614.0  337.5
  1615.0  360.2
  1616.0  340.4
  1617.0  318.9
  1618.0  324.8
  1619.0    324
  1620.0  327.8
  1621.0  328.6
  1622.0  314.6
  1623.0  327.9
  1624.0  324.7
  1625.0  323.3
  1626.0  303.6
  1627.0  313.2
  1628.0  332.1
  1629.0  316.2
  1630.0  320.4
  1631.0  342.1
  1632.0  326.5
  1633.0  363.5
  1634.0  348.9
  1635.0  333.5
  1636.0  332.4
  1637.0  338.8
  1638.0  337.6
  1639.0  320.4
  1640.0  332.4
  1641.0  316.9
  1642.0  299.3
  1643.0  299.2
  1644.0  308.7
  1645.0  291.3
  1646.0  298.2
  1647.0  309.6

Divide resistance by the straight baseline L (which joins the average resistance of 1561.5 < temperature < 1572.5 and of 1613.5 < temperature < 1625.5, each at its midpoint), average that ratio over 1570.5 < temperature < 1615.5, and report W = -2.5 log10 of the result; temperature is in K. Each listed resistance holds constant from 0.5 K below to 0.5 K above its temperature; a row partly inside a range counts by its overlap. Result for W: 0.08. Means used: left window 228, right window 329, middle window 261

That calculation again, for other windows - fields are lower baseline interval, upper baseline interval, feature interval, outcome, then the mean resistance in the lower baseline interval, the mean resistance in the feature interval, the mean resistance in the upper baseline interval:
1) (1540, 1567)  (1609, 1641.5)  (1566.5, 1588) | 0.31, 262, 215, 331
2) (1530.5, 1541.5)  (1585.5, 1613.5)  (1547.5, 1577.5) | 0.15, 265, 236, 283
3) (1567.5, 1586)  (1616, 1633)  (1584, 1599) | -0.02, 210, 251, 325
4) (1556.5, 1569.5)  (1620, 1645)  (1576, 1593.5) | 0.16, 260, 241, 325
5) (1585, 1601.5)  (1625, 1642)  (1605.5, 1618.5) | -0.14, 256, 331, 329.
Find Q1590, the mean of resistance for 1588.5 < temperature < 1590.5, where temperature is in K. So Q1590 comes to 253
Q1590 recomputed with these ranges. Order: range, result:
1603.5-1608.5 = 303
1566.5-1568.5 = 248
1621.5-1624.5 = 322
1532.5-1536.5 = 259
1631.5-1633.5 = 345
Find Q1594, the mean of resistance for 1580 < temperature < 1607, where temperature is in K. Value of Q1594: 263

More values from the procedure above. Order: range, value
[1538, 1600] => 245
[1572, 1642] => 288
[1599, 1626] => 320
